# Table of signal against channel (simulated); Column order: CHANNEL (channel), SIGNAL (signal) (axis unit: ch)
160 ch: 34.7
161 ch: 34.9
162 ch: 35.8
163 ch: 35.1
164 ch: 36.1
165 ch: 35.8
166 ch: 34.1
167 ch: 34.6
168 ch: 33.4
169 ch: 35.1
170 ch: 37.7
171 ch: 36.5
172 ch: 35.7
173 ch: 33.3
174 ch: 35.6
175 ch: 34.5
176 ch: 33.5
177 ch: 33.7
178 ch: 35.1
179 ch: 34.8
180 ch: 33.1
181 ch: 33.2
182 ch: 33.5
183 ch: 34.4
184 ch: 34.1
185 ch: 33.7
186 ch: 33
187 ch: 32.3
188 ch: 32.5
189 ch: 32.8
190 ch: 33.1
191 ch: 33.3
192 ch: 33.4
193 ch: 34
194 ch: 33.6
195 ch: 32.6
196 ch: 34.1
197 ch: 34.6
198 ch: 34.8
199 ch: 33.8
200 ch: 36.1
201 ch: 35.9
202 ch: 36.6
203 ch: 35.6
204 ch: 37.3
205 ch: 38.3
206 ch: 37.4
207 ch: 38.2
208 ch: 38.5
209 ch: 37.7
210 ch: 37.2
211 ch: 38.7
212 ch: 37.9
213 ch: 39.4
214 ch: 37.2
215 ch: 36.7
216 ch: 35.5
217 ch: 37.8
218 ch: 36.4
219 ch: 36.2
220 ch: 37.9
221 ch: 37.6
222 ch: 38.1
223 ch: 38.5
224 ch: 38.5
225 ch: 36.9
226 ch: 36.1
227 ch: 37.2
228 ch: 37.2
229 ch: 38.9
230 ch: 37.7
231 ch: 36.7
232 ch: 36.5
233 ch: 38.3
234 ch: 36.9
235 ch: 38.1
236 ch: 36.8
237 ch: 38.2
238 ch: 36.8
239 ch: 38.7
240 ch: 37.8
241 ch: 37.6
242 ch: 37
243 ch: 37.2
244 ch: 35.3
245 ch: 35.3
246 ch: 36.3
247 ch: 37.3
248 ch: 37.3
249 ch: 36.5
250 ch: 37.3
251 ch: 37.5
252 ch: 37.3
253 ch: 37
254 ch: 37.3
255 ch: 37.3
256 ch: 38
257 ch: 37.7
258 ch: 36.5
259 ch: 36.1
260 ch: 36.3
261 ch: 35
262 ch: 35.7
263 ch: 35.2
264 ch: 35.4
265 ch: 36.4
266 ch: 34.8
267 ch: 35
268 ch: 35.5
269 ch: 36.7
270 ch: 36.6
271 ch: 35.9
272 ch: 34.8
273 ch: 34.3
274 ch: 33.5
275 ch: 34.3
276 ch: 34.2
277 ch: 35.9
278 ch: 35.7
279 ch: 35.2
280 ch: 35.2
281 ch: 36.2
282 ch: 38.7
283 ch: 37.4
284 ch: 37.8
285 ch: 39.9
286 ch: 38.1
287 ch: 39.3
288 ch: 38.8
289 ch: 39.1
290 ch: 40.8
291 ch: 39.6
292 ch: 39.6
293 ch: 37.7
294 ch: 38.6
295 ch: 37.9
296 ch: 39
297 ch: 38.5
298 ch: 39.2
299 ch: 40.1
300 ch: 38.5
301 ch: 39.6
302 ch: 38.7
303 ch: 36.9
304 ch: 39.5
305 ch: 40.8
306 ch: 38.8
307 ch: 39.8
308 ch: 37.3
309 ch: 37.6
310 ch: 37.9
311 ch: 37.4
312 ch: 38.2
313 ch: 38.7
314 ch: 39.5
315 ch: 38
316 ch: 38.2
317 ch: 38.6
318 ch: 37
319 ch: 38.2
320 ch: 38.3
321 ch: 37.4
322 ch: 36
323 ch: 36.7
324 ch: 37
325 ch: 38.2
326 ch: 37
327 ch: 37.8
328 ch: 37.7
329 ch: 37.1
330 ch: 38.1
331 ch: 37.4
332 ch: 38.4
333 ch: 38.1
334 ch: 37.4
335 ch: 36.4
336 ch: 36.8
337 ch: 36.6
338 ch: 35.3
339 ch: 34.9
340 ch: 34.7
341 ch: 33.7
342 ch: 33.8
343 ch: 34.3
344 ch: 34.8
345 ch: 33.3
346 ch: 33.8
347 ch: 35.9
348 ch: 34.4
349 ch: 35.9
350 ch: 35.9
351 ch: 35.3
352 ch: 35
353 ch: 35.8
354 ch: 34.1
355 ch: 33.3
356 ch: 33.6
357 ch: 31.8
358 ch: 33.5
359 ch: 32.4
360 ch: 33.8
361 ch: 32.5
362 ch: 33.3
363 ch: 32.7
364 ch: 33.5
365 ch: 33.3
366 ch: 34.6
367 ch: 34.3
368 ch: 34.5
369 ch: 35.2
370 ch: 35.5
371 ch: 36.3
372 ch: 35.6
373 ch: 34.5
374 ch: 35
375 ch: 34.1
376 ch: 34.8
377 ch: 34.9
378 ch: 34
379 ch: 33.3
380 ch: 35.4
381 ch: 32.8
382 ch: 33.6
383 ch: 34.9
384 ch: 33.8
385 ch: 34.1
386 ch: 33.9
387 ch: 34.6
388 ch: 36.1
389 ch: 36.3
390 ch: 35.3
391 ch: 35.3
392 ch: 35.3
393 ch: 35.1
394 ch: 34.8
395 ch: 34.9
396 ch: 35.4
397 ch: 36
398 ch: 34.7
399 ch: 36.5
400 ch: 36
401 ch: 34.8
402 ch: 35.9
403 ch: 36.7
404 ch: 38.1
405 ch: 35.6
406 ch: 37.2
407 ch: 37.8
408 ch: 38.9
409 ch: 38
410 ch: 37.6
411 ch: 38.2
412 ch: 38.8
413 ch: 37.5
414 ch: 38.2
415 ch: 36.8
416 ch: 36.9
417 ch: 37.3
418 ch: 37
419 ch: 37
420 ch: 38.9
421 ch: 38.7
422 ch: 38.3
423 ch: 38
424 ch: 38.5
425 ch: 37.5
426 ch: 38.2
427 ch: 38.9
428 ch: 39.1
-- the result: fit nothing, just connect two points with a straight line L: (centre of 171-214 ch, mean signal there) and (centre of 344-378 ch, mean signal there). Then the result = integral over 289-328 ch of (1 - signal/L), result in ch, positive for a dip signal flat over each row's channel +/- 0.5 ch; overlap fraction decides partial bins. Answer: -4.3 ch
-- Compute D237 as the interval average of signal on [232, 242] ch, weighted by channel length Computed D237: 37.6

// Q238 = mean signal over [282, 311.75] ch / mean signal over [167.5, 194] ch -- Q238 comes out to 1.14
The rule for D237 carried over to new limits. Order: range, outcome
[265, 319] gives 37.6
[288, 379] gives 36.4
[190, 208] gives 35.3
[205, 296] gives 37.1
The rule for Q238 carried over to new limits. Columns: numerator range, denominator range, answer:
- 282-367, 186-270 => 1.01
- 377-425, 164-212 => 1.04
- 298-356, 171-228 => 1.04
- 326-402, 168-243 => 0.97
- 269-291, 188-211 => 1.04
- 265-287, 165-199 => 1.06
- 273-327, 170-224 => 1.07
